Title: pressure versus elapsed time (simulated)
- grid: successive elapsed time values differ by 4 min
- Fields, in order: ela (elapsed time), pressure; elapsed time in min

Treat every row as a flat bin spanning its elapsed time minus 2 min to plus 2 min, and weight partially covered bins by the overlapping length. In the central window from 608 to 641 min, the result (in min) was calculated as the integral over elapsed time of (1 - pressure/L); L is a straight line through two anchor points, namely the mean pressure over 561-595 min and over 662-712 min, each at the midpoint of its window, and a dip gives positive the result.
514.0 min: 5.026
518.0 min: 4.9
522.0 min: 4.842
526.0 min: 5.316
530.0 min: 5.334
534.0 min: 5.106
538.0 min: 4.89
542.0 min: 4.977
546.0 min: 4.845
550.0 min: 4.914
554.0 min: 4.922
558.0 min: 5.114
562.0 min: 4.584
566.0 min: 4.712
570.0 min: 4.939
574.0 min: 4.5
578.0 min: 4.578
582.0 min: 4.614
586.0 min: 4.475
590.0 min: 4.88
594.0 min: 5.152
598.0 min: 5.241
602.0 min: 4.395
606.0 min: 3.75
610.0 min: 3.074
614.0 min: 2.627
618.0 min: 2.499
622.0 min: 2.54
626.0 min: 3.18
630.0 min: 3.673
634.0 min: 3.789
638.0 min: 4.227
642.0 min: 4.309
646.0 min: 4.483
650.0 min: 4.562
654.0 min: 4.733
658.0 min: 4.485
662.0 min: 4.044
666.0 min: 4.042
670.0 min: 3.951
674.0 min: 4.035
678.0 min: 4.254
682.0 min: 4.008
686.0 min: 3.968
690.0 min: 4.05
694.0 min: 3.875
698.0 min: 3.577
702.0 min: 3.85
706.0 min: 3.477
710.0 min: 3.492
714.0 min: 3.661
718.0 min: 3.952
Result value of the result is 8.4 min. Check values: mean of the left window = 4.71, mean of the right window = 3.89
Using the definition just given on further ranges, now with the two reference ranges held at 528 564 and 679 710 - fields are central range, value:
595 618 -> 3.8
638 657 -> -1.4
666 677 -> -0.1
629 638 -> 0.9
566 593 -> 0.1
